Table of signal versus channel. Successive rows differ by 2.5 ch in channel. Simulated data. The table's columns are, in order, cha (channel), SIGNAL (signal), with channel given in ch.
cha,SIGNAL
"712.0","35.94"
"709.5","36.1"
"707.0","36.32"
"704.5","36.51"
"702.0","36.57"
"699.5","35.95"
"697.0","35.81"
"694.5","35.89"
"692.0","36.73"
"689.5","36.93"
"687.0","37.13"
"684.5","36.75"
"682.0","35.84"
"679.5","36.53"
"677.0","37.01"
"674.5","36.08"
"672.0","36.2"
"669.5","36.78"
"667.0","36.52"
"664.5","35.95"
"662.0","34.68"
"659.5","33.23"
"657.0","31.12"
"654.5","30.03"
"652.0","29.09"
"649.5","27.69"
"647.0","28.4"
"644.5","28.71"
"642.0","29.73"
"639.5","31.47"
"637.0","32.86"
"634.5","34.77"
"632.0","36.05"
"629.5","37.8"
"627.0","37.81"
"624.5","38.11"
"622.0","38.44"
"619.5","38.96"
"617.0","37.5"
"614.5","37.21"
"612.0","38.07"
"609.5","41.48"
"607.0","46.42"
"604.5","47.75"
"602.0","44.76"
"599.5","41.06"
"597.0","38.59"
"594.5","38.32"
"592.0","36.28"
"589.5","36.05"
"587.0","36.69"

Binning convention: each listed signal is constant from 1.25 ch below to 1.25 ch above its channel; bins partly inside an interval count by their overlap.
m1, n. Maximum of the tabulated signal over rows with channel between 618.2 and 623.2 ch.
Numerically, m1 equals 38.96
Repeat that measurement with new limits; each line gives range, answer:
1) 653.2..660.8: 33.23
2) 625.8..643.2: 37.81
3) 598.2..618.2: 47.75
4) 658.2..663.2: 34.68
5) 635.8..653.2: 32.86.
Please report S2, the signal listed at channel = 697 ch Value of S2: 35.81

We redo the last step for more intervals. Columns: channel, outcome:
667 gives 36.52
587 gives 36.69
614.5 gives 37.21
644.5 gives 28.71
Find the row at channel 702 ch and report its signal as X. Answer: 36.57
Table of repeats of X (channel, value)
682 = 35.84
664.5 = 35.95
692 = 36.73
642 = 29.73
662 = 34.68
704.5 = 36.51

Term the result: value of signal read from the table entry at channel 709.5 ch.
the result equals 36.1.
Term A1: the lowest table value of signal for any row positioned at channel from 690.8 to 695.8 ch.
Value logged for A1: 35.89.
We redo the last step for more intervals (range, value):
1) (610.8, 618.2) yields 37.21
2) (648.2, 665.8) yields 27.69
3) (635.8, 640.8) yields 31.47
